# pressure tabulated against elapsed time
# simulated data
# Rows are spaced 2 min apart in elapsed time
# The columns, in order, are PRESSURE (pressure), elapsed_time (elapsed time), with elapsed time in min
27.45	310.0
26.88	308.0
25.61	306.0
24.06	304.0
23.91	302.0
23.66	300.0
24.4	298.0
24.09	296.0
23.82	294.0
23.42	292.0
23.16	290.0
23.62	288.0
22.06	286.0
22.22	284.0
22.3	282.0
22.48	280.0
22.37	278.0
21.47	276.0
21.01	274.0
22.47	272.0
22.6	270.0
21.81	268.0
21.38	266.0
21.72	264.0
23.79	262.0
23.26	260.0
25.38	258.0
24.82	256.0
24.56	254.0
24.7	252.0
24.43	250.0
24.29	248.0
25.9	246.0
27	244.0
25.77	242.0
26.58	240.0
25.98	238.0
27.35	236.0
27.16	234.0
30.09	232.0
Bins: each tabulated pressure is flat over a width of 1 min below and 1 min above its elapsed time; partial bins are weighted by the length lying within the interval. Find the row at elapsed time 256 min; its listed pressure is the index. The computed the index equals 24.82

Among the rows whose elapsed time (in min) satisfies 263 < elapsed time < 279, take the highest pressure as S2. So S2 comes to 22.6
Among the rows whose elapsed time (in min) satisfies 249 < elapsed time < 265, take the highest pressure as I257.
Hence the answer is 25.38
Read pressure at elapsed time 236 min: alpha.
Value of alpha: 27.35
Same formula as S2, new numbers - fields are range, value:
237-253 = 27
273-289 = 23.62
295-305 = 24.4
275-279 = 22.37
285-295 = 23.82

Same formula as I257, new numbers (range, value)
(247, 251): 24.43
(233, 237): 27.35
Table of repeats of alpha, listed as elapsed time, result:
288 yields 23.62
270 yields 22.6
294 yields 23.82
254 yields 24.56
